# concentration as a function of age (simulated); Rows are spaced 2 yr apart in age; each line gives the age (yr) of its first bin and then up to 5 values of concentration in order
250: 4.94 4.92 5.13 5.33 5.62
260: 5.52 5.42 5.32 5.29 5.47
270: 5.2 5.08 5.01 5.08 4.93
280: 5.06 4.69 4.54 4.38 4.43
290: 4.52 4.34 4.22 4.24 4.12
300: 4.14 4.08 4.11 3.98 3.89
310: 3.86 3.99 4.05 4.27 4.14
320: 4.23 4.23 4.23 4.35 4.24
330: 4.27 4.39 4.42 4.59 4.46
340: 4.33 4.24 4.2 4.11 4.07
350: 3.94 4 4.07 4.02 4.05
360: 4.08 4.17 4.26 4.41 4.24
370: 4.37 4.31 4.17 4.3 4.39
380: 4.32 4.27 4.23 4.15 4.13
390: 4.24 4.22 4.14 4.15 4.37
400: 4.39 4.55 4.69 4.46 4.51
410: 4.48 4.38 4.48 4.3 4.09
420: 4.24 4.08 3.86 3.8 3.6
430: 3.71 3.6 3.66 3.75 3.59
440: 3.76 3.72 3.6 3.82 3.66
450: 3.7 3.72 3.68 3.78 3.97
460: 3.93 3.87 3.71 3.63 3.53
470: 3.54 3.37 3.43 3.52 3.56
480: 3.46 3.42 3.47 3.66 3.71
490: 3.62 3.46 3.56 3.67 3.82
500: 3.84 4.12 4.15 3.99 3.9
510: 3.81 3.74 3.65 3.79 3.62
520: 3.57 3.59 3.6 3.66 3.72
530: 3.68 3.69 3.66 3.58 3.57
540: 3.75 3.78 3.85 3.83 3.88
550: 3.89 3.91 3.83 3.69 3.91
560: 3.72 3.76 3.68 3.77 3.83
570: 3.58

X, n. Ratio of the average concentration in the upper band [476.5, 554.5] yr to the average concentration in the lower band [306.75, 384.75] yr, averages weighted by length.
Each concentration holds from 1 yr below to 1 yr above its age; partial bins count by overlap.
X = 0.88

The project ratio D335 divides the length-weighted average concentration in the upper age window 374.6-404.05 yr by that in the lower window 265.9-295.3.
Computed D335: 0.9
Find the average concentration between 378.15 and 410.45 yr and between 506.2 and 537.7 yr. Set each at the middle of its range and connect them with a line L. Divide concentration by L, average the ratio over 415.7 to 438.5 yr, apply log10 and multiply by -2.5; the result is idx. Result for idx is 0.09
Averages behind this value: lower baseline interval 4.33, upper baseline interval 3.69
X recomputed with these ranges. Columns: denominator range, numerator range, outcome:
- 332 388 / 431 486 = 0.86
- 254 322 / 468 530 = 0.79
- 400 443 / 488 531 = 0.92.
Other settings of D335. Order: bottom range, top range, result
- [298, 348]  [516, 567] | 0.89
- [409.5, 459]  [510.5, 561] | 0.96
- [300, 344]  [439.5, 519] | 0.88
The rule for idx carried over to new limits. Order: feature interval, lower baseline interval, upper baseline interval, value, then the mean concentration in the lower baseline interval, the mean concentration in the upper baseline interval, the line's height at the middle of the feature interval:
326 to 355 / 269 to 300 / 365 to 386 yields 0.047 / 4.64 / 4.29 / 4.43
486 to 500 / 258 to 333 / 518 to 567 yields 0.068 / 4.54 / 3.73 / 3.89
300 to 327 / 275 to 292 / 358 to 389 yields 0.107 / 4.68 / 4.25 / 4.54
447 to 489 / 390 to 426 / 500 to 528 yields 0.106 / 4.3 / 3.78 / 4.01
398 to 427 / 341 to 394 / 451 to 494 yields -0.095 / 4.19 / 3.62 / 3.95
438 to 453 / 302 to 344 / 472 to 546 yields 0.046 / 4.21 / 3.68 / 3.86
